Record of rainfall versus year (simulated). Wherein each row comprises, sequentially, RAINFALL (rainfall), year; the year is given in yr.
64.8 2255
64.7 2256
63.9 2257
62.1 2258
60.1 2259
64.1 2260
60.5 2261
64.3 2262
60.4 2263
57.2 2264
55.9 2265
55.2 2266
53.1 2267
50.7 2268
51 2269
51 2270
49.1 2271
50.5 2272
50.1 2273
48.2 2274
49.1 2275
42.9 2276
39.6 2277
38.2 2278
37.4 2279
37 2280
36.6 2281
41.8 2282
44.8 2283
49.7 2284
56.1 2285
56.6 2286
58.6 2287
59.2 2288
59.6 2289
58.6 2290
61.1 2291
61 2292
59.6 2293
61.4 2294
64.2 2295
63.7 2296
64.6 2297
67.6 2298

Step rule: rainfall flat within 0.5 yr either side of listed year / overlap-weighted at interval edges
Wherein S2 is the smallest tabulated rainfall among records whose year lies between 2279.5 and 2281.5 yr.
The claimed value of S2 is 36.6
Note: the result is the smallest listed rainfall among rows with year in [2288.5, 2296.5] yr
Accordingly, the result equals 58.6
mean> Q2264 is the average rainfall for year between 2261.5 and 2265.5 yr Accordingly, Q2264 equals 59.5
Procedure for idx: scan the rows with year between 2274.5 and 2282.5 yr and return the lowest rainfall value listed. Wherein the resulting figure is 36.6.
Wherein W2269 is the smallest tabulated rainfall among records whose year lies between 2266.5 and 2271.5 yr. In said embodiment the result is 49.1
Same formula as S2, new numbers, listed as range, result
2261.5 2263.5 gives 60.4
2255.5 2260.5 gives 60.1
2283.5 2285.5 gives 49.7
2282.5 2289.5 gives 44.8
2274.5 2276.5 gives 42.9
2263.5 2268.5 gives 50.7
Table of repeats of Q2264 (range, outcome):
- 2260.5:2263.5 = 61.7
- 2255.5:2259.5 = 62.7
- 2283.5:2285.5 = 52.9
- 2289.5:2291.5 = 59.9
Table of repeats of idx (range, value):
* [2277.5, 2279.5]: 37.4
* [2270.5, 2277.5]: 39.6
